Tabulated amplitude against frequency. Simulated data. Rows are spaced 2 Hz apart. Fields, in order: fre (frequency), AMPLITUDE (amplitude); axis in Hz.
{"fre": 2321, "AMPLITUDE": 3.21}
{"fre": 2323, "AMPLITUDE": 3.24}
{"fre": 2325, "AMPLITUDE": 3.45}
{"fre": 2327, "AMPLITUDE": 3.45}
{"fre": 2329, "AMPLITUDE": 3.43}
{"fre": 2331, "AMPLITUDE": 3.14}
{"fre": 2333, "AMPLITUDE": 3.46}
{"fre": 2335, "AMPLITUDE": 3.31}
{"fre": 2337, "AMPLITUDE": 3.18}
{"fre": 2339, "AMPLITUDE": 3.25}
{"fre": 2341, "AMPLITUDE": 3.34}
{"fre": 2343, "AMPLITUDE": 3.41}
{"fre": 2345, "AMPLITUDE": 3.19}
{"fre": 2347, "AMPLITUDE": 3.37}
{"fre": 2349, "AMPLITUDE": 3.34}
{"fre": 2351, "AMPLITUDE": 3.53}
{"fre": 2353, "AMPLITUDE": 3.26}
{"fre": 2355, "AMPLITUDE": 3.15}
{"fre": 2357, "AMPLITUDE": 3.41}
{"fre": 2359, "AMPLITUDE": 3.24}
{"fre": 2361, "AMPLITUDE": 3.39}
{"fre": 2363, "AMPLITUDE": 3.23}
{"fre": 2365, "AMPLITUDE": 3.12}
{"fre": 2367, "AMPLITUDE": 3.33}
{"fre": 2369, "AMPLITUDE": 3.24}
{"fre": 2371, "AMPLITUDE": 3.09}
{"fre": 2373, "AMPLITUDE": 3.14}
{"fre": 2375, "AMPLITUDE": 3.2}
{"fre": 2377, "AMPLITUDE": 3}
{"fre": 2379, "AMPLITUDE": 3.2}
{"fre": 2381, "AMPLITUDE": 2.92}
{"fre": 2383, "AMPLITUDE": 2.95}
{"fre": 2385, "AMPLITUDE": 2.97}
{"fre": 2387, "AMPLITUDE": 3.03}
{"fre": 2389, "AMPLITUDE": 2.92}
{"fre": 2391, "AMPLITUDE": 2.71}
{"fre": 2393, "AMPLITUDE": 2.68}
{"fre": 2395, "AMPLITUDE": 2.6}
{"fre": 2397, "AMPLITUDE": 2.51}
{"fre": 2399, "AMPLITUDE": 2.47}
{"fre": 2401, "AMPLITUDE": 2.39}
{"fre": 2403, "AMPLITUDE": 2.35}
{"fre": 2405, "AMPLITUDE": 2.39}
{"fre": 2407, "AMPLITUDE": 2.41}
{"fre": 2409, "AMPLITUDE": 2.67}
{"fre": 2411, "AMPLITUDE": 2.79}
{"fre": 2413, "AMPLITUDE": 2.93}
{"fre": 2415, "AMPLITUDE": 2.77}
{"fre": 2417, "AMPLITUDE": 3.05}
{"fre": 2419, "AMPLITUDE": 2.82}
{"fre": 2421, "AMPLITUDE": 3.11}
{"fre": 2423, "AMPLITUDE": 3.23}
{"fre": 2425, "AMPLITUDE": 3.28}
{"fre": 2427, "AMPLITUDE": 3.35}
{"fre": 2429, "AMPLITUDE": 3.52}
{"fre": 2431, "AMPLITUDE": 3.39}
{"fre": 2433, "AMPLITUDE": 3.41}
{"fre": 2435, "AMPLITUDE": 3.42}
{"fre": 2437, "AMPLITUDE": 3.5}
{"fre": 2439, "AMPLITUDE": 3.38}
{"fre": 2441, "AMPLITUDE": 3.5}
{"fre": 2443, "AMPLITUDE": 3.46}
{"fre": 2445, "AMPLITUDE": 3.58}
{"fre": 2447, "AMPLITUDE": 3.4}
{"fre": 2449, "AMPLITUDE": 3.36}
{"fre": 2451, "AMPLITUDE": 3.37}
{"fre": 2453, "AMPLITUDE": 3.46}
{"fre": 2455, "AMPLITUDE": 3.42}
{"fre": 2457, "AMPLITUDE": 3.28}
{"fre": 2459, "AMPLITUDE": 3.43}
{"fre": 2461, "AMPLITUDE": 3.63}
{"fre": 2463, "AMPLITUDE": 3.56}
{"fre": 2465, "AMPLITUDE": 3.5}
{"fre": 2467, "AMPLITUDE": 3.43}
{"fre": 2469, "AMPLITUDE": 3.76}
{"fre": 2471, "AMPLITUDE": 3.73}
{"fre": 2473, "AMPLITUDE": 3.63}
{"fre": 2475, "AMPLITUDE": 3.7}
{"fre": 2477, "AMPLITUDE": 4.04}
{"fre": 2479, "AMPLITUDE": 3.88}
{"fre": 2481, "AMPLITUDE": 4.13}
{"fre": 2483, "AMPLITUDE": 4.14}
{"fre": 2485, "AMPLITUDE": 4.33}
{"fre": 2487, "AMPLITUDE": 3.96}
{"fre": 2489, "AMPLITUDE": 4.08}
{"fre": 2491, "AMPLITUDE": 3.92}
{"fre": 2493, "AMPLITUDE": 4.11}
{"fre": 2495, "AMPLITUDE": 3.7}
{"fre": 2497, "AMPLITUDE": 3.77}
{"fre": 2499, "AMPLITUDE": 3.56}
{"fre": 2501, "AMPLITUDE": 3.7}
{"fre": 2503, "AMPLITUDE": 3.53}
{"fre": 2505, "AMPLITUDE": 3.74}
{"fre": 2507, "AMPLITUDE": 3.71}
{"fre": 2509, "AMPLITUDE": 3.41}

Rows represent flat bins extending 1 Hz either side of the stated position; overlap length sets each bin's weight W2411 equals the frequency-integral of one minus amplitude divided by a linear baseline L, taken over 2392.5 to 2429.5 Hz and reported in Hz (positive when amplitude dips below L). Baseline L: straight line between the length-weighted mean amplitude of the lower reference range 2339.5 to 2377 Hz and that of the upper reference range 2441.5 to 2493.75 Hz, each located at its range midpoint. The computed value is 7.25 Hz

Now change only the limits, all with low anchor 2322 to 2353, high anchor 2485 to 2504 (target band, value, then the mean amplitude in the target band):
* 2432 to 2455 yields 1.5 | 3.44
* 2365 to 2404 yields 6.7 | 2.89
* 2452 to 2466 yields 1.0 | 3.47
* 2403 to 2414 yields 2.9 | 2.61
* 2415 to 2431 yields 1.9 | 3.18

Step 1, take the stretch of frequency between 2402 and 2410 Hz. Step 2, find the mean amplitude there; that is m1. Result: 2.46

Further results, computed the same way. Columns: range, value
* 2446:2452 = 3.38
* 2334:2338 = 3.25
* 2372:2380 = 3.13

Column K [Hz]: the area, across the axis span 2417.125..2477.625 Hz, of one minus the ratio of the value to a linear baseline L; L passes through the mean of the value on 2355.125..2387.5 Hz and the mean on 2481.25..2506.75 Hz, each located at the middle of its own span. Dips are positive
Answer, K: 2.71 Hz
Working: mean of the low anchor 3.16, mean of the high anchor 3.88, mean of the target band 3.45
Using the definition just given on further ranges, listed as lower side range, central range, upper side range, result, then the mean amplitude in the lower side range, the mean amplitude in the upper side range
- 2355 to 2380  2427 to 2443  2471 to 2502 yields 0.7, 3.21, 3.9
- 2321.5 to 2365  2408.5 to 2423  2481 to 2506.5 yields 2.8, 3.32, 3.88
